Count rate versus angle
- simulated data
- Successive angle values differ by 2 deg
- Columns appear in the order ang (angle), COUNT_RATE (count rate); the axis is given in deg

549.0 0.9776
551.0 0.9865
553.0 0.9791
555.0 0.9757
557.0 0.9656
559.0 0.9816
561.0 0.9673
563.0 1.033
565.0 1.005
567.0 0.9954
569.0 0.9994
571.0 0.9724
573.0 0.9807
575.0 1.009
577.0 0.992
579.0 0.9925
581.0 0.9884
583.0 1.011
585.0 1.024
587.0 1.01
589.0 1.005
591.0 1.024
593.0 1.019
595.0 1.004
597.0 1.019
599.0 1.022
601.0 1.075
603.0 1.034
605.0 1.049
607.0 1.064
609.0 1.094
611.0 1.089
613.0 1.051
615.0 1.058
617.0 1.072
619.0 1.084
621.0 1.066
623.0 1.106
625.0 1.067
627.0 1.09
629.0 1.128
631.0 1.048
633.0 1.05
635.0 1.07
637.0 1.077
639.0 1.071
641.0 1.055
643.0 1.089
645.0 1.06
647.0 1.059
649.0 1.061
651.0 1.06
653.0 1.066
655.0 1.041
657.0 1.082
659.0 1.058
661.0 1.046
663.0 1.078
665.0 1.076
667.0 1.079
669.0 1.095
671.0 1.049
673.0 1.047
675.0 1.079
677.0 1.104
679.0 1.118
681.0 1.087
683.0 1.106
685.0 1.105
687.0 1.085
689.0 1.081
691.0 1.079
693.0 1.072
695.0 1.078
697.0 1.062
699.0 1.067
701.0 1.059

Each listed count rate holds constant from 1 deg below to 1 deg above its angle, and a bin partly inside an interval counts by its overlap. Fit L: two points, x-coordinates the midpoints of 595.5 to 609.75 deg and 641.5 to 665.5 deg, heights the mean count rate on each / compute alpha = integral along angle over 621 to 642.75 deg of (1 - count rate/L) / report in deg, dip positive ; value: -0.4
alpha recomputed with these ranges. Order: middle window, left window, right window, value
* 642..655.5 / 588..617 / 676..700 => 0.05 deg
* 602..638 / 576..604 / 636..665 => -1.11 deg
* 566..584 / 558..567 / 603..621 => 0.37 deg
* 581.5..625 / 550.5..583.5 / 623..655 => -0.67 deg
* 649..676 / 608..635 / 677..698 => 0.45 deg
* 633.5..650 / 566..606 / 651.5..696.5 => -0.22 deg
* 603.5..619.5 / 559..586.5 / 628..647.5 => -0.42 deg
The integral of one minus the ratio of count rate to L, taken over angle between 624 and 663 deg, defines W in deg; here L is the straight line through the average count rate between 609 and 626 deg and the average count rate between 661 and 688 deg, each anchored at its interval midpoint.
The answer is 0.4 deg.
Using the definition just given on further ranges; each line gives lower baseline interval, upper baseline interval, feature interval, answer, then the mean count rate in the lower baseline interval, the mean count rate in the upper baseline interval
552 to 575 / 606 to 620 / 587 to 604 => 0.30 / 0.988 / 1.07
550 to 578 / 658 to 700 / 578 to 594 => -0.05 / 0.989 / 1.08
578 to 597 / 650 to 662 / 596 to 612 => -0.54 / 1.01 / 1.06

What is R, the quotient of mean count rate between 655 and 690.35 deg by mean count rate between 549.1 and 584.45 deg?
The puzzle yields 1.09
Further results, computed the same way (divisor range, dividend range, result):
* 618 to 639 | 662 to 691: 1.01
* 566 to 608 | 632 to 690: 1.06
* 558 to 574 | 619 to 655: 1.08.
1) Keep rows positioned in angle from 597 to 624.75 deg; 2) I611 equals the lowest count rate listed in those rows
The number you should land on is 1.019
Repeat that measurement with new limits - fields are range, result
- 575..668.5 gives 0.9884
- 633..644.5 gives 1.05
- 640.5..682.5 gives 1.041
